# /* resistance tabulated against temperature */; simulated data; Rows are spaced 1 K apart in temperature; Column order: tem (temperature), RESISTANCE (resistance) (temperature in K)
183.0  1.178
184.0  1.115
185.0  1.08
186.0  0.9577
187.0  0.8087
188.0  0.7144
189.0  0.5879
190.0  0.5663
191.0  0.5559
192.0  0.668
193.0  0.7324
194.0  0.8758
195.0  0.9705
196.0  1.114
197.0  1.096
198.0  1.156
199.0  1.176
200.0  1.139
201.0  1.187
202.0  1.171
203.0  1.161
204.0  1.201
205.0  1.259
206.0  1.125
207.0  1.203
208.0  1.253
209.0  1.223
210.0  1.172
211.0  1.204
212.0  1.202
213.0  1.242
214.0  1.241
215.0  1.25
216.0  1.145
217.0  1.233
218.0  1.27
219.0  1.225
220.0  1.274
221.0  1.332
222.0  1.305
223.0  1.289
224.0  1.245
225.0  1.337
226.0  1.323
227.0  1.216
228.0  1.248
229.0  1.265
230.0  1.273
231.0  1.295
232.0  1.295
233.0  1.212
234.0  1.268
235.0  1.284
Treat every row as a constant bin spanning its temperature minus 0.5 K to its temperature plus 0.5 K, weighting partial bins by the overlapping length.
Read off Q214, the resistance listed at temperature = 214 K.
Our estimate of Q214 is 1.241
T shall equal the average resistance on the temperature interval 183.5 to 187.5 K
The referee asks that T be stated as 0.99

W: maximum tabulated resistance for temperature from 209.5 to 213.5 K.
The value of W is 1.242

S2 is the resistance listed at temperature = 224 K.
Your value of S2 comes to 1.245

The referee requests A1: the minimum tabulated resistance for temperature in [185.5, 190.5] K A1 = 0.5663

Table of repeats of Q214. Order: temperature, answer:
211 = 1.204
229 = 1.265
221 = 1.332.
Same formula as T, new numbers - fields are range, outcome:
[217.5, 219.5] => 1.25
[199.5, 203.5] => 1.16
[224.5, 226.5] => 1.33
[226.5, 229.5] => 1.24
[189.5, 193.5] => 0.631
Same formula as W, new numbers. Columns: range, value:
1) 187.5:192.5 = 0.7144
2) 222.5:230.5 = 1.337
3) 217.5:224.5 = 1.332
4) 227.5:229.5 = 1.265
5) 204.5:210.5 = 1.259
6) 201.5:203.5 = 1.171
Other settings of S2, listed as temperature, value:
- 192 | 0.668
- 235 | 1.284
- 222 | 1.305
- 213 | 1.242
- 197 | 1.096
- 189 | 0.5879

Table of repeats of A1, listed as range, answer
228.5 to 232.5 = 1.265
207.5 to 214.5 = 1.172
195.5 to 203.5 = 1.096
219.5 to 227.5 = 1.216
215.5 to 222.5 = 1.145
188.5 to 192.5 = 0.5559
